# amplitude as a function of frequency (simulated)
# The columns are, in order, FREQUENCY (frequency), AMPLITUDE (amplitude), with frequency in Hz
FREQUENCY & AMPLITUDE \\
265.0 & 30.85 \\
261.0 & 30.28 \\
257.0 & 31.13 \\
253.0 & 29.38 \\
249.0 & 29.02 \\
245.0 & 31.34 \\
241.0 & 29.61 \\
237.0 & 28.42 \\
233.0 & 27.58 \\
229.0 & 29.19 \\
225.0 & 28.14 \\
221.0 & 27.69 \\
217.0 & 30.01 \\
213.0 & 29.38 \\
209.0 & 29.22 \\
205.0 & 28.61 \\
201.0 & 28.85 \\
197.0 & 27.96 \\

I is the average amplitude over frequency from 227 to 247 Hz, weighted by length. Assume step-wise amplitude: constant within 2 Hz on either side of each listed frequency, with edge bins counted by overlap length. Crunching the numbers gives 29.2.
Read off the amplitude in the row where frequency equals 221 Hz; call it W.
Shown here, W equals 27.69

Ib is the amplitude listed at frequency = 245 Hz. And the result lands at 31.34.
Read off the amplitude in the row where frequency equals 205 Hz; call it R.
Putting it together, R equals 28.61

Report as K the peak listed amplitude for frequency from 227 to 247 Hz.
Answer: 31.34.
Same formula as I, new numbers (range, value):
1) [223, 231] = 28.7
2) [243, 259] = 30.2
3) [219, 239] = 28.2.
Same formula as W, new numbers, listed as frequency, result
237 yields 28.42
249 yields 29.02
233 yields 27.58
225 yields 28.14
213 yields 29.38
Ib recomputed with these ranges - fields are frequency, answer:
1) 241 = 29.61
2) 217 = 30.01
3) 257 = 31.13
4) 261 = 30.28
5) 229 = 29.19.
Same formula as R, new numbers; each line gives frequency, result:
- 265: 30.85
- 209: 29.22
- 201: 28.85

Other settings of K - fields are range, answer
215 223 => 30.01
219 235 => 29.19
